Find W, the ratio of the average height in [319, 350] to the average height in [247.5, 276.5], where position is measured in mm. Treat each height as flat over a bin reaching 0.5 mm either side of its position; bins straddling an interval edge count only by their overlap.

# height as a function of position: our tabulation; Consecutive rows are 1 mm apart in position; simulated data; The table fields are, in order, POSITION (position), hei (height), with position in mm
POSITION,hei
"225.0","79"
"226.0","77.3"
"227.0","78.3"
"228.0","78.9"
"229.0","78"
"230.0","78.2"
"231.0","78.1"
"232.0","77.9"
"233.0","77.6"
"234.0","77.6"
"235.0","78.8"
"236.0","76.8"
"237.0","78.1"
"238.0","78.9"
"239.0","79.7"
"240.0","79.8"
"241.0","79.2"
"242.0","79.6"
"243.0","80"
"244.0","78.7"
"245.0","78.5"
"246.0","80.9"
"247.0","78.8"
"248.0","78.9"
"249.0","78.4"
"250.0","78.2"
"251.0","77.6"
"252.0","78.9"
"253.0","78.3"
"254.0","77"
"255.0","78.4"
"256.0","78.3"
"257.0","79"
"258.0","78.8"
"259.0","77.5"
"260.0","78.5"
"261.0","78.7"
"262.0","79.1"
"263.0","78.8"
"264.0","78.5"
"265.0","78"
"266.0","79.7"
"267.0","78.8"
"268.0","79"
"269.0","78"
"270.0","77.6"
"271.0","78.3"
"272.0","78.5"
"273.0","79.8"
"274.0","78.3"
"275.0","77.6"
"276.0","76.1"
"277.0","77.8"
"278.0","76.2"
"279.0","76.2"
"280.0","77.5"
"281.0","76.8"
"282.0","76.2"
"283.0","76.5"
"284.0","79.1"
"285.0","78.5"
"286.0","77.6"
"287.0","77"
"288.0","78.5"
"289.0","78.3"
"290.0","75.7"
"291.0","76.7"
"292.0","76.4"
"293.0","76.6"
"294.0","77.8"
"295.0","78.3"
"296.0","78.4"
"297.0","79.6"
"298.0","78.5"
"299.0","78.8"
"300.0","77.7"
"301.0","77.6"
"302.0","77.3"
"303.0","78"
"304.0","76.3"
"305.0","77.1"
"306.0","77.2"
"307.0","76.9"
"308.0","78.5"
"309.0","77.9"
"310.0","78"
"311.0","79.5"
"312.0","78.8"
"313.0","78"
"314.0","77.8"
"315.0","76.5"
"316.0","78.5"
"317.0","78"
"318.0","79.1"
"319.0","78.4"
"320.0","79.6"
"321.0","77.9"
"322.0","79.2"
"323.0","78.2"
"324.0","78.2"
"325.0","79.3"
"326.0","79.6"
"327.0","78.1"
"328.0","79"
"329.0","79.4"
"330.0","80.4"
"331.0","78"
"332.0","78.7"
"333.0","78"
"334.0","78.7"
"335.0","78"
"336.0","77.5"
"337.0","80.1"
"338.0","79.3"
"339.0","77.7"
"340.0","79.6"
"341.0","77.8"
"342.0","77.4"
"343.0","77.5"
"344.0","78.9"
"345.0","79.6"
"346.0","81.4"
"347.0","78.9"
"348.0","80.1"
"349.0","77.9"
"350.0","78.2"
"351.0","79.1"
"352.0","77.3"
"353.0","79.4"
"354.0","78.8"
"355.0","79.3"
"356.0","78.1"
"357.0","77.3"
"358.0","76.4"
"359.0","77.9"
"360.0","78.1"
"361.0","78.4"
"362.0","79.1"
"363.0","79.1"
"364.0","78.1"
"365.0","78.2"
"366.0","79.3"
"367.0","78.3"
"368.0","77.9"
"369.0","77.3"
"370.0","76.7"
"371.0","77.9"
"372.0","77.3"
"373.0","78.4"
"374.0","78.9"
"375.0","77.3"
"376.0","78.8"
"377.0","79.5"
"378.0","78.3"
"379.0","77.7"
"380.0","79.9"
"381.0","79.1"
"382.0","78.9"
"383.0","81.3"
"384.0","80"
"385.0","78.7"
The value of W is 1.0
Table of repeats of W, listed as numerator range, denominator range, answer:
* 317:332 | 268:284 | 1.02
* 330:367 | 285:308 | 1.01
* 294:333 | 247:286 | 1.00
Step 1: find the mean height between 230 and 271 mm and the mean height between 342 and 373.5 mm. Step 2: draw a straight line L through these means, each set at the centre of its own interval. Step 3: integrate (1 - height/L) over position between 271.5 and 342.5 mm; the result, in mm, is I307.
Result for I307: 0.4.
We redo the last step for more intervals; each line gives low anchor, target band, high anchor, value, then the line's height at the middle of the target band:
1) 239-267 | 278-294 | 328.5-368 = 0.31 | 78.7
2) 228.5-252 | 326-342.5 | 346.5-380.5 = -0.05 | 78.4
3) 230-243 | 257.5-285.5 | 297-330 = 0.15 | 78.4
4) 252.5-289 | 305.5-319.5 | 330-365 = 0.04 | 78.3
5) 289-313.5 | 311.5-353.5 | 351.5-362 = -0.36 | 78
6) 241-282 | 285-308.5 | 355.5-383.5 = 0.21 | 78.3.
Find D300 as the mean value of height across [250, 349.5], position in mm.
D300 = 78.2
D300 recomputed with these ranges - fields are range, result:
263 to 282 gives 77.9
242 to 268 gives 78.7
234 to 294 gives 78.2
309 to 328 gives 78.5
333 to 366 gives 78.5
